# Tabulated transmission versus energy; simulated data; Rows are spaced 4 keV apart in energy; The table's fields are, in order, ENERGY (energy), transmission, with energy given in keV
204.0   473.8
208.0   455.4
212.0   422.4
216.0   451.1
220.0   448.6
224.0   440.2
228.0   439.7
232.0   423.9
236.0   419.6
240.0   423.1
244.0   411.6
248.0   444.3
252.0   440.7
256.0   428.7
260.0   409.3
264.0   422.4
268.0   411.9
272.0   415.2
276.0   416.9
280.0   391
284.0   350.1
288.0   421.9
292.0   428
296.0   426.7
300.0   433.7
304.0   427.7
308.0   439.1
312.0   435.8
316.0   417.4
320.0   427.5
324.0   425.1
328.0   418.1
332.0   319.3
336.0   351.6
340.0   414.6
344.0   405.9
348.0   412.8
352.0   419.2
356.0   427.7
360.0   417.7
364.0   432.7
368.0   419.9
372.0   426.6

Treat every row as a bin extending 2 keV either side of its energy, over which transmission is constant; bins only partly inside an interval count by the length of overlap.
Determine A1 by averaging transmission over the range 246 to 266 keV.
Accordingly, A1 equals 429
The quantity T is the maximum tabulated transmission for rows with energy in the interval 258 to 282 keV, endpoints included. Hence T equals 422.4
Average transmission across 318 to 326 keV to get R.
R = 426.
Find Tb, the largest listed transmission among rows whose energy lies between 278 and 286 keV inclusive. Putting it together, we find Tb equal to 391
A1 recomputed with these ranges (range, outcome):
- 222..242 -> 429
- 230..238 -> 422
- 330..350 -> 381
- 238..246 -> 417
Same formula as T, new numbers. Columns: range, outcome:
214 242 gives 451.1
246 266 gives 444.3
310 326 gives 435.8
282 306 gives 433.7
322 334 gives 425.1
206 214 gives 455.4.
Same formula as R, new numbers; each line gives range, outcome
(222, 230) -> 440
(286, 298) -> 426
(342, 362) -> 417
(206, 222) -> 444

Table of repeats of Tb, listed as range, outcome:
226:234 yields 439.7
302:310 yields 439.1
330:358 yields 427.7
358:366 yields 432.7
